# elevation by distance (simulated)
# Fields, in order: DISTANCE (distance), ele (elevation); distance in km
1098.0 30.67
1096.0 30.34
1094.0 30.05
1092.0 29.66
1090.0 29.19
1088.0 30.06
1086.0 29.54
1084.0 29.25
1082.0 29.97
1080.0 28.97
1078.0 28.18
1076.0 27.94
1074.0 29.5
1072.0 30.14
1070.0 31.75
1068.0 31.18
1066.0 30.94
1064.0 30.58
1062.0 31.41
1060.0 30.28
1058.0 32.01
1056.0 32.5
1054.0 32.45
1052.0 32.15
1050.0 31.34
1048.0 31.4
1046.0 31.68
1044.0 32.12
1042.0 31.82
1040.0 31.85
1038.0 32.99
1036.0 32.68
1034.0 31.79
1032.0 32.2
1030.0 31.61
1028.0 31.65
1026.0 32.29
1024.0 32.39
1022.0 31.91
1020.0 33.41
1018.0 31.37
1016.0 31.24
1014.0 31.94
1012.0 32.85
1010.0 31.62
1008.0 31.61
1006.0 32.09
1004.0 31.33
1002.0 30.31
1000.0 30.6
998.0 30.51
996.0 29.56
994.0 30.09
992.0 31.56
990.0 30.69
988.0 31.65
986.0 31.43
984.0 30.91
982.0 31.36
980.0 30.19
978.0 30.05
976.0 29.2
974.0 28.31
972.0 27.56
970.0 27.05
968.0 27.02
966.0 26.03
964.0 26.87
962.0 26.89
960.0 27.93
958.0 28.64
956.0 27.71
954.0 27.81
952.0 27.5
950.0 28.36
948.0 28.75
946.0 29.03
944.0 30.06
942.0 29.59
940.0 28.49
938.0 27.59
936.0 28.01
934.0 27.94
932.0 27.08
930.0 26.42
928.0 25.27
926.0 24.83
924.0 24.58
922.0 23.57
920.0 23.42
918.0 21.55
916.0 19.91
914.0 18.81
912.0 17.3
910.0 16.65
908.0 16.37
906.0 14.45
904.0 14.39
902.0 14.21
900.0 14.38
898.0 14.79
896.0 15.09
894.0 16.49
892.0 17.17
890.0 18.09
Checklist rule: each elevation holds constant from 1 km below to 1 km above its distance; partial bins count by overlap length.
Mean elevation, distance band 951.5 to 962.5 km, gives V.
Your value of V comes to 27.8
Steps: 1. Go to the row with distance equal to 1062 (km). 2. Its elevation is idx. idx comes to 31.41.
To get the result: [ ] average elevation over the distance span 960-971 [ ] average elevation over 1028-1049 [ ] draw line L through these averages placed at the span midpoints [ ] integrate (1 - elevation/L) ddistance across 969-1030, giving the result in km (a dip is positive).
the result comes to -3.4 km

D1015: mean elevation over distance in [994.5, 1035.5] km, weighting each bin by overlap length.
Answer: 31.6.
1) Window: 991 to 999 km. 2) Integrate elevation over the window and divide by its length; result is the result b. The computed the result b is 30.4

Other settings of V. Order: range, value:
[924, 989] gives 28.2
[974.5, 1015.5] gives 30.9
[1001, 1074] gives 31.7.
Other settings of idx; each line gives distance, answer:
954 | 27.81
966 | 26.03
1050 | 31.34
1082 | 29.97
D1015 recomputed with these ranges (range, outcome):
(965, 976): 27.4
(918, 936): 25.3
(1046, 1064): 31.6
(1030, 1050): 32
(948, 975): 27.6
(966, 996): 29.7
